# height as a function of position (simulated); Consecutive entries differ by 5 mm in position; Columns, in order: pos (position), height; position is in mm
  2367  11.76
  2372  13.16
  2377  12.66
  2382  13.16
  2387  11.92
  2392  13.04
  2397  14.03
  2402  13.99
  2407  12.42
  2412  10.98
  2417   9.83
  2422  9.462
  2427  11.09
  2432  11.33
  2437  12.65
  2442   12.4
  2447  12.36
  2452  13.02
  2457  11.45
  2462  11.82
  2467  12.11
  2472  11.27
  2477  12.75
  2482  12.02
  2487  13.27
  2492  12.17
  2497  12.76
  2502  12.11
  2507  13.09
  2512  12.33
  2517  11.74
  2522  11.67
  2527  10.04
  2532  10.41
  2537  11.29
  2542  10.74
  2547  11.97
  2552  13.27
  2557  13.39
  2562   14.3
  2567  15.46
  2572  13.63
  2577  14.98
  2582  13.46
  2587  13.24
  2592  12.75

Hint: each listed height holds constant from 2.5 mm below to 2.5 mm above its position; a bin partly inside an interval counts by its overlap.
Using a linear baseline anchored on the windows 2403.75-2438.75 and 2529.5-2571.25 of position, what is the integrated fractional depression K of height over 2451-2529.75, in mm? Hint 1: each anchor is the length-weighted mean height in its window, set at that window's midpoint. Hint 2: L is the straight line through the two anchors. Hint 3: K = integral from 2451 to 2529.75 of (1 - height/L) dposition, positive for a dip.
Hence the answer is -0.9 mm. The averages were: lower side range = 11.1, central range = 12.1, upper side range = 12.6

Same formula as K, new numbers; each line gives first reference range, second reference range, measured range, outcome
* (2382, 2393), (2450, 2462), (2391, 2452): 1.77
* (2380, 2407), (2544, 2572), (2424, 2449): 2.58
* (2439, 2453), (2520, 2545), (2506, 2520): -1.32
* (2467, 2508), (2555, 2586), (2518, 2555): 5.67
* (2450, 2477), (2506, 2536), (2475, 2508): -2.37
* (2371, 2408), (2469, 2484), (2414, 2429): 3.02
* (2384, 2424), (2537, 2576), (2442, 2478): 0.97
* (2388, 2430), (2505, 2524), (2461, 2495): -0.42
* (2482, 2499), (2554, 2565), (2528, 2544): 3.23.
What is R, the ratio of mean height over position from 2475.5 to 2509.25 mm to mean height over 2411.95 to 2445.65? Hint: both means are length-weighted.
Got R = 1.13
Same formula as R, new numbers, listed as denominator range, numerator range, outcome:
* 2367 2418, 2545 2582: 1.10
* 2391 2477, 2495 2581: 1.05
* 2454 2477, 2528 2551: 0.95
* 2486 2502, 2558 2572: 1.15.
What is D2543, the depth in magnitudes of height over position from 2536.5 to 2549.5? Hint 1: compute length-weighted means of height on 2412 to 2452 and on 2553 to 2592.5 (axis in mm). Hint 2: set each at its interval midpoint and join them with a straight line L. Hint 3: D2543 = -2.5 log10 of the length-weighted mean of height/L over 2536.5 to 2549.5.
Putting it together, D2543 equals 0.18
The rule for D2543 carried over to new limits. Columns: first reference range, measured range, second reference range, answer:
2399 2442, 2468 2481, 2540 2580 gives 0.03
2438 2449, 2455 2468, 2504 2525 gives 0.05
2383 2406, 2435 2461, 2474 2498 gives 0.04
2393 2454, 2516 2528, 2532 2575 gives 0.13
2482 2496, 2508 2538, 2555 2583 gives 0.17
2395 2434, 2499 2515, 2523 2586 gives -0.01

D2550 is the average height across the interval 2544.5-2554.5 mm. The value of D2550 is 12.6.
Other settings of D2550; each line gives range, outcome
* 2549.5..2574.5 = 14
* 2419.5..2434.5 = 10.6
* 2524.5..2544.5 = 10.6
